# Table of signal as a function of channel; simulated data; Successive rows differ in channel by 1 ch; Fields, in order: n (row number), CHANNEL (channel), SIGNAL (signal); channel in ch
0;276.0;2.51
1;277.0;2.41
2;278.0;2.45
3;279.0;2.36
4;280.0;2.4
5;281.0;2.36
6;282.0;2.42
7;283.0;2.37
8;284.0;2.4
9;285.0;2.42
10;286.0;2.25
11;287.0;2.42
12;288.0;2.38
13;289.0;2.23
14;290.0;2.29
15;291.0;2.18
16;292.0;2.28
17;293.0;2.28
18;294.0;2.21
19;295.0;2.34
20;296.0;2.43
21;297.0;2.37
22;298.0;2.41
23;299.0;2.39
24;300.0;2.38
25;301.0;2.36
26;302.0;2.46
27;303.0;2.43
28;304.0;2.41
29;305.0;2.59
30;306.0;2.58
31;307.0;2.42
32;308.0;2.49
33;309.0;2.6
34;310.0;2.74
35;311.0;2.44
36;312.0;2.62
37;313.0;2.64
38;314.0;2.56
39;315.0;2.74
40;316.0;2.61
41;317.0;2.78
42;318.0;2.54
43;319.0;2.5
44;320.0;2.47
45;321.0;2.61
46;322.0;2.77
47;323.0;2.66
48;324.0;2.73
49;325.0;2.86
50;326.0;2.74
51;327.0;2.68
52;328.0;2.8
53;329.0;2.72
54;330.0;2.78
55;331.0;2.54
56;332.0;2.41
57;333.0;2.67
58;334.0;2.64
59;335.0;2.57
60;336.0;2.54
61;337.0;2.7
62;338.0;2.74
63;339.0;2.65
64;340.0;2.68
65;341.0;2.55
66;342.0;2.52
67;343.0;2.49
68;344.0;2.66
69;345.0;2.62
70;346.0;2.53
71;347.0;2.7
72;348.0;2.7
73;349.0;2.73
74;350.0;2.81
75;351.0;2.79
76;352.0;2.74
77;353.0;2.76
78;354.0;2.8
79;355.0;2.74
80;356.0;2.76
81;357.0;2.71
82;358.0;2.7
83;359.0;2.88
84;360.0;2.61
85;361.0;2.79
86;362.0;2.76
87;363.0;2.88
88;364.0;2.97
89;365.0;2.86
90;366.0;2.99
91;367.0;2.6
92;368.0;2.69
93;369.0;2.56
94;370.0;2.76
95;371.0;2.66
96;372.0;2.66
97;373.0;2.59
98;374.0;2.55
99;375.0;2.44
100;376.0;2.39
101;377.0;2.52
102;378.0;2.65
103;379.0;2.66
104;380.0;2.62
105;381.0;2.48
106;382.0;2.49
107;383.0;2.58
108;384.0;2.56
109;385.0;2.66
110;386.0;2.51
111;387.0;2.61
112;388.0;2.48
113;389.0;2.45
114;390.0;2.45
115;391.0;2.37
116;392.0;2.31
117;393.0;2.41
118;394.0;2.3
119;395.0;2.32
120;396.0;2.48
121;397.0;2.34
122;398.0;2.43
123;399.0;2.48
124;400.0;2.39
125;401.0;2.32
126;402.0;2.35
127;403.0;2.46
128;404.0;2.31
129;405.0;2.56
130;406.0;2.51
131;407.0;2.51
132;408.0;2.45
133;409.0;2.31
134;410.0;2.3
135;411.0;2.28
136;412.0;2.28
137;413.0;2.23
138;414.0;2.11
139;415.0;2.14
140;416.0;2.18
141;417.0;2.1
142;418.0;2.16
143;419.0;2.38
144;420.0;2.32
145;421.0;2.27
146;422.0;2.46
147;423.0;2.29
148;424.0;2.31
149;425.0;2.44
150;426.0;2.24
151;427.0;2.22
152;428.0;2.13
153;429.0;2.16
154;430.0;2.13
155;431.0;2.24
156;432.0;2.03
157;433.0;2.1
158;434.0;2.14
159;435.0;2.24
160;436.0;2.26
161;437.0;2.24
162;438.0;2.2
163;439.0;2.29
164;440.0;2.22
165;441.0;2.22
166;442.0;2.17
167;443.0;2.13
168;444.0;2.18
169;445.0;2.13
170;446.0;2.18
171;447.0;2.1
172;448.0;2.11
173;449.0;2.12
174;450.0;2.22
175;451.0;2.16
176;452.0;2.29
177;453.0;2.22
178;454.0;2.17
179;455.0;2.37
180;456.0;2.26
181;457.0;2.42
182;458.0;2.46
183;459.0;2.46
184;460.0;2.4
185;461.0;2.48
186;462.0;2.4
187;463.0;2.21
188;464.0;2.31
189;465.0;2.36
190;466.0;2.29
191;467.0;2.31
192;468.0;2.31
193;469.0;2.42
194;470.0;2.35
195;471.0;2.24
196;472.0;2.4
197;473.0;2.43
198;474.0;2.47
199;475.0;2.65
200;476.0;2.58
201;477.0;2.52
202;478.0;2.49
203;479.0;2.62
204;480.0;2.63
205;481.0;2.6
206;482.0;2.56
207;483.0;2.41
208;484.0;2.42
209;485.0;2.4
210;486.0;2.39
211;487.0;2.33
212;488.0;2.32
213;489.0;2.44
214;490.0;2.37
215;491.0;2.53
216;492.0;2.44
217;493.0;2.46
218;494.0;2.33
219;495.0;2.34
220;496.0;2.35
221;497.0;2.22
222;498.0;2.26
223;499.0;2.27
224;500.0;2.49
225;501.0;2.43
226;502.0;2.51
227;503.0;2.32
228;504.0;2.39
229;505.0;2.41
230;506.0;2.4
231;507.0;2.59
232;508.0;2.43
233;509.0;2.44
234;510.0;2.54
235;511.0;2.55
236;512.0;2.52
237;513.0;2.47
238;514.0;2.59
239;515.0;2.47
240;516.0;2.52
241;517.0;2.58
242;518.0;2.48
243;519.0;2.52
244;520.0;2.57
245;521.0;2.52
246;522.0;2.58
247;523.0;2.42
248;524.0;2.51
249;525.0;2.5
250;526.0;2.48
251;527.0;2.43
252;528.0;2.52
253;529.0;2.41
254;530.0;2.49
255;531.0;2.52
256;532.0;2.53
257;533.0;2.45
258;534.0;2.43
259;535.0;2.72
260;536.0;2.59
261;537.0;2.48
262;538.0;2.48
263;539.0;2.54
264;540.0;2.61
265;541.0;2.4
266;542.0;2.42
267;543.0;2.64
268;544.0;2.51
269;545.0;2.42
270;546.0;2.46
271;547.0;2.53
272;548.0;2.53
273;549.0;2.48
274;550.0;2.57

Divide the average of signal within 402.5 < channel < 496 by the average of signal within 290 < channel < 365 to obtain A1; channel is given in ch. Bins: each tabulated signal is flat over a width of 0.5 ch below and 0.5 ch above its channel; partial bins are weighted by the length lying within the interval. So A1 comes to 0.9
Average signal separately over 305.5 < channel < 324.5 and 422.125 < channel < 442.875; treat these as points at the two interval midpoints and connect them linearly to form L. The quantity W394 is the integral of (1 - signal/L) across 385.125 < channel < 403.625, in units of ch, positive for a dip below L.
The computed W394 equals -0.6 ch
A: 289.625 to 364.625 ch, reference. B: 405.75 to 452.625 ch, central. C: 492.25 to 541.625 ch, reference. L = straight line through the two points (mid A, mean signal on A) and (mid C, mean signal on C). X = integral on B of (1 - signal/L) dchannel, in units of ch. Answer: 5.6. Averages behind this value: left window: 2.6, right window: 2.47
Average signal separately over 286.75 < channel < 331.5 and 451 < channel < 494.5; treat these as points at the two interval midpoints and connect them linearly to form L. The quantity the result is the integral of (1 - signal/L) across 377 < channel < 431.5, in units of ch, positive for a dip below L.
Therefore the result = 1.8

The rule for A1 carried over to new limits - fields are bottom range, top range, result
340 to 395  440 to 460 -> 0.85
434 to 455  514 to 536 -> 1.14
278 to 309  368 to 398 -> 1.06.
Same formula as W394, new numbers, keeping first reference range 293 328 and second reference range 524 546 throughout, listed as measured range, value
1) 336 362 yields -1.6 ch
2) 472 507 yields 1.0 ch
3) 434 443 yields 1.1 ch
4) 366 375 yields -0.4 ch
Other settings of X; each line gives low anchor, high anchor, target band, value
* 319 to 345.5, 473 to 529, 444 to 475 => 2.5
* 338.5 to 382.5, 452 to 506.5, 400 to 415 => 1.3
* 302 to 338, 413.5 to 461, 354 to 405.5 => -3.2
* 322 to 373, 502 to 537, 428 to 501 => 6.7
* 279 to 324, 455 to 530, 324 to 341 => -1.5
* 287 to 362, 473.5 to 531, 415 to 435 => 2.3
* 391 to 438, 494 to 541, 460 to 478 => -0.1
